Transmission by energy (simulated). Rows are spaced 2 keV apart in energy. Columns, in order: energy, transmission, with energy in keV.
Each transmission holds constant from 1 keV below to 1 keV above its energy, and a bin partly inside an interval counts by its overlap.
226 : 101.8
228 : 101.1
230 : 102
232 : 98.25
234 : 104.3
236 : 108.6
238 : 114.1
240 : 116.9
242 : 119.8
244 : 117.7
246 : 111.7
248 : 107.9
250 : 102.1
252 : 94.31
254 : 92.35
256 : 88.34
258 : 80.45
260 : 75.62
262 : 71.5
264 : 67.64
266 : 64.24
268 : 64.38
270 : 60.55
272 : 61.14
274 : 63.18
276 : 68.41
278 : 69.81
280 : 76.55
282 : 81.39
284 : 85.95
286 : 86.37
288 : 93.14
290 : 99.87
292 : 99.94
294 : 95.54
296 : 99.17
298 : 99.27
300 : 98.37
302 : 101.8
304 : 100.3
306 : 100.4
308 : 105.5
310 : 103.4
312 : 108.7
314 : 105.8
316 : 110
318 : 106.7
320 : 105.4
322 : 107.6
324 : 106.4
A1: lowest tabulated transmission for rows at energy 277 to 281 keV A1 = 69.81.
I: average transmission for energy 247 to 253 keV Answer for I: 101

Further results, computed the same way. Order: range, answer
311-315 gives 107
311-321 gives 107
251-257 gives 91.7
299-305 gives 100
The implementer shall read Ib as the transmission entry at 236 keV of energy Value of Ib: 108.6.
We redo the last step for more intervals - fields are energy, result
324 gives 106.4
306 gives 100.4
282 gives 81.39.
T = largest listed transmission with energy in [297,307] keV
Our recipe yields 101.8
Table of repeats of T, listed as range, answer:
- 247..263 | 107.9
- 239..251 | 119.8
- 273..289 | 93.14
